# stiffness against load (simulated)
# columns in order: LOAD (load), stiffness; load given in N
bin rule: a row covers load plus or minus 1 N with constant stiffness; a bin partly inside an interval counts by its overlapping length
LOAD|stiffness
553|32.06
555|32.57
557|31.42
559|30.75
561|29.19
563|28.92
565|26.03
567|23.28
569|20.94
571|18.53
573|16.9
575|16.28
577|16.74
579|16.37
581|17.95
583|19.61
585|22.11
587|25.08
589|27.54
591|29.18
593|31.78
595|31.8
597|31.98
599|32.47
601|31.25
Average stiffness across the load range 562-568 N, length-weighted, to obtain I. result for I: 26.1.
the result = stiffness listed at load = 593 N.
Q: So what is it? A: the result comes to 31.78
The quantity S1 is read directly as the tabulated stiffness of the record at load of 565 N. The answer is 26.03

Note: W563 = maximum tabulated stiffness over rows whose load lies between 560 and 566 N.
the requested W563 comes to 29.19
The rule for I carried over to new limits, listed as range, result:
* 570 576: 17.2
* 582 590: 23.6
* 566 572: 20.9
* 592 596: 31.8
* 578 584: 18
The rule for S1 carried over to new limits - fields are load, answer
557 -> 31.42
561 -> 29.19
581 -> 17.95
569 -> 20.94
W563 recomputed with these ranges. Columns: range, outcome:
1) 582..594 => 31.78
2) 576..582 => 17.95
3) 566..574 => 23.28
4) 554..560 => 32.57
